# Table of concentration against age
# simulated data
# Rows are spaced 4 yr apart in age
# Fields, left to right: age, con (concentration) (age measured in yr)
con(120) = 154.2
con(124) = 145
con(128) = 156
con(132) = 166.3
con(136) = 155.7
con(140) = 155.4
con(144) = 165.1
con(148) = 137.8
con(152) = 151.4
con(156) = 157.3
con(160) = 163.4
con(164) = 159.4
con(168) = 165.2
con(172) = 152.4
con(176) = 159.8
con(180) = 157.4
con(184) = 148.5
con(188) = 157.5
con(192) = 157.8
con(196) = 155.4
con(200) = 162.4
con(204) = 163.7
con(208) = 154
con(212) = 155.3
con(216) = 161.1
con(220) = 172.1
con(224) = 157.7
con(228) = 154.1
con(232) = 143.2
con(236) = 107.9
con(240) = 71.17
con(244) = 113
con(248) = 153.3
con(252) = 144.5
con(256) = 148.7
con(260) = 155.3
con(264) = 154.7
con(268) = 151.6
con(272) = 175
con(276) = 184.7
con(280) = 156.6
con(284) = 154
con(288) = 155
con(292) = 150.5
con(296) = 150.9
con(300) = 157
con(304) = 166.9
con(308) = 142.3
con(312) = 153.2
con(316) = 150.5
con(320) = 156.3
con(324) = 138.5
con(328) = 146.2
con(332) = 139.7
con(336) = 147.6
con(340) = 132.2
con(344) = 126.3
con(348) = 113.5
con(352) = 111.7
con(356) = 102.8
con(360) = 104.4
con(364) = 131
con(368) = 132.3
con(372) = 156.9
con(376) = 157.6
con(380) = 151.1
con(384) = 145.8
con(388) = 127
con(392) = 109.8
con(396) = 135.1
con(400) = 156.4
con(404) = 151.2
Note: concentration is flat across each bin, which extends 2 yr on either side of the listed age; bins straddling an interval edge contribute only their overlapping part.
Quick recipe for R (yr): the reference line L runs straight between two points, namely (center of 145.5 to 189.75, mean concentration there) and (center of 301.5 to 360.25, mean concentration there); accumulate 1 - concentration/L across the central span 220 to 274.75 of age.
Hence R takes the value 1.4 yr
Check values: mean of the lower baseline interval 156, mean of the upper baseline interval 137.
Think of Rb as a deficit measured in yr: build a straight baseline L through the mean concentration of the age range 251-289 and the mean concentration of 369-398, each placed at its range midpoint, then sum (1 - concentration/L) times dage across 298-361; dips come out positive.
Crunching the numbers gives 5.0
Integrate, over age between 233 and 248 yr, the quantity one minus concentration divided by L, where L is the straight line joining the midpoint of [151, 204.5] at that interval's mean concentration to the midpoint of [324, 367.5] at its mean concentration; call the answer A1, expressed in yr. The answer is 3.9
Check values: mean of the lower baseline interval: 158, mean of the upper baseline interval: 126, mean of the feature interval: 108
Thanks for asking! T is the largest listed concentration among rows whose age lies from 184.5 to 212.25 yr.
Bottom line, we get 163.7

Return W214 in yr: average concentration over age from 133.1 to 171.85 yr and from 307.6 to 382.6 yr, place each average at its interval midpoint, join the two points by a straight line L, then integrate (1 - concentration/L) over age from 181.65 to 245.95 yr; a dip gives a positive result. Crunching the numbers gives 1.9 yr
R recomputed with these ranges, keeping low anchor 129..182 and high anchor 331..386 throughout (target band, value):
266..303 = -4.8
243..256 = 0.5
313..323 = -1.1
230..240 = 2.2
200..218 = -1.0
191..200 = -0.3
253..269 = -0.9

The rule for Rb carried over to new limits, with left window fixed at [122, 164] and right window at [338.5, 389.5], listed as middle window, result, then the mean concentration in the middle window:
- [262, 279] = -3.0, 166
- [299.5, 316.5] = -2.2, 154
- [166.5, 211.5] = -2.2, 157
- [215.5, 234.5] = -1.3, 156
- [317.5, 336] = -1.5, 146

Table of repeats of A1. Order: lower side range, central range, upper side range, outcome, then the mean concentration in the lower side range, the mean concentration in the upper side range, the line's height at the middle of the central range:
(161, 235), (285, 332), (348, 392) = -3.8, 157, 130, 140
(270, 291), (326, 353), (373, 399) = 3.4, 164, 139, 150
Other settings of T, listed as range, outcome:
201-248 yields 172.1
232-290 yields 184.7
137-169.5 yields 165.2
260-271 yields 155.3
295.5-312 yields 166.9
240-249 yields 153.3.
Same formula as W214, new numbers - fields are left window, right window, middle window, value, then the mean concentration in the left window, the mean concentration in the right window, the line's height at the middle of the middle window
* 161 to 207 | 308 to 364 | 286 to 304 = -2.0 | 158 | 133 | 140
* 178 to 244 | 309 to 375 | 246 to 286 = -4.5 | 148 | 134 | 142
